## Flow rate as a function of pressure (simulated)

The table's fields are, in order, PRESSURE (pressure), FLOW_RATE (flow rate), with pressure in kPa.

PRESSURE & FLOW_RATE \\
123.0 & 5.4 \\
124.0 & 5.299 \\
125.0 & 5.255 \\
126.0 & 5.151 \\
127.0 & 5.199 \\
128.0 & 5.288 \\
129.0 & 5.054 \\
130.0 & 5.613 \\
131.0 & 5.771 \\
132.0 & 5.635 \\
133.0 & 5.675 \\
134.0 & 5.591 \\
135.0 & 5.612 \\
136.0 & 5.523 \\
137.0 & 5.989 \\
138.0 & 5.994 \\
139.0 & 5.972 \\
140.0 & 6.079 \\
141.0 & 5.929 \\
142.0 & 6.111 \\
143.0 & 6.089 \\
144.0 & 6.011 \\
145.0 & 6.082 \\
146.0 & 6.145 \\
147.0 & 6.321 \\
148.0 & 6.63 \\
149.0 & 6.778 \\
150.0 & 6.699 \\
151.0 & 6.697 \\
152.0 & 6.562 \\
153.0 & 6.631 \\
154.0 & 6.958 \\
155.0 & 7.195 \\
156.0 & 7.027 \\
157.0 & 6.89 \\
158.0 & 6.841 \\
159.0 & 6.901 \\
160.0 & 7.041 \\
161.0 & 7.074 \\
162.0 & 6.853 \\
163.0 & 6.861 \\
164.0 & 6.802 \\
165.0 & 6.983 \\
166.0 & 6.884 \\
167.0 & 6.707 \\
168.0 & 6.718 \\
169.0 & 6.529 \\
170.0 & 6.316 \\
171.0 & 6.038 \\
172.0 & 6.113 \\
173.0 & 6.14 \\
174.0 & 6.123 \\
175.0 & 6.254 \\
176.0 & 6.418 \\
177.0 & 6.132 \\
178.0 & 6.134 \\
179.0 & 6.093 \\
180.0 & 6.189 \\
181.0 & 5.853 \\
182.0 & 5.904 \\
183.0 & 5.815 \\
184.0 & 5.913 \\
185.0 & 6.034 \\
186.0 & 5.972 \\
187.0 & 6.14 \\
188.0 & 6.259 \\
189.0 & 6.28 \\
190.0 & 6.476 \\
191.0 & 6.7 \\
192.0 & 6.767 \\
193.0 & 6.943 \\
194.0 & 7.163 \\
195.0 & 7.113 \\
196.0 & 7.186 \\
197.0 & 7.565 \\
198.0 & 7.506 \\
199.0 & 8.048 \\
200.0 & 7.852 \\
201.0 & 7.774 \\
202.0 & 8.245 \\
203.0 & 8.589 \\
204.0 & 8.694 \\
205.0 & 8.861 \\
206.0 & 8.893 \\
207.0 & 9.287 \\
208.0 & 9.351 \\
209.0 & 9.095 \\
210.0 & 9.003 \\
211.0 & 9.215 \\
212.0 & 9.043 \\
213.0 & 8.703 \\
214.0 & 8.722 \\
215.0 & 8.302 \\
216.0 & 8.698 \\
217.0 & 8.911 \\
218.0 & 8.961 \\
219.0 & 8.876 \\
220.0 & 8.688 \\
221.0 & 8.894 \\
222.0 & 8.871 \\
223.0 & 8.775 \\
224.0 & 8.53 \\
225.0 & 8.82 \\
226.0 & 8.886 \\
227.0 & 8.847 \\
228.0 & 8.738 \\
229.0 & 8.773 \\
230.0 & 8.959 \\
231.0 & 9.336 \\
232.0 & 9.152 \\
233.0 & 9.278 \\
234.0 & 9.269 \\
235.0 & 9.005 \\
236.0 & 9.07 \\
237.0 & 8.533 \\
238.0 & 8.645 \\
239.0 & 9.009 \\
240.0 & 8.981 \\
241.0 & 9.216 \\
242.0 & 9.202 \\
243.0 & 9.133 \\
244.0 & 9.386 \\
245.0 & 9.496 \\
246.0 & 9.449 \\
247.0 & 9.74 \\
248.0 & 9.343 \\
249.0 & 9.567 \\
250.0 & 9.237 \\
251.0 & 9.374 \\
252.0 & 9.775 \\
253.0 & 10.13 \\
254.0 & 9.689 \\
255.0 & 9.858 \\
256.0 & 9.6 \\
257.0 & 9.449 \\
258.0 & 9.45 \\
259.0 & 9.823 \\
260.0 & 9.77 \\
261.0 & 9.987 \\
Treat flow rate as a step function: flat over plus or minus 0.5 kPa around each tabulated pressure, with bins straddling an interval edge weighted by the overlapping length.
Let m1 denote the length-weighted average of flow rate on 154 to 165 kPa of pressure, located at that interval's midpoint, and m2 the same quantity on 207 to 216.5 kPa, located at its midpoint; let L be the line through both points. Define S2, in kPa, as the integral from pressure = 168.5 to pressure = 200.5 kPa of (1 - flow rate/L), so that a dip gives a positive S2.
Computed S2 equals 5.7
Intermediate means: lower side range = 6.95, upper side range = 8.92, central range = 6.5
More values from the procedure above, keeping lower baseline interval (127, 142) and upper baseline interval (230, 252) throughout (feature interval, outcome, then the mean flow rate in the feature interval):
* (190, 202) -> 0.6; 7.33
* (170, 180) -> 1.2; 6.17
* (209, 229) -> -0.8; 8.82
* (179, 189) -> 1.8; 6.03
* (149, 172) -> -0.8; 6.77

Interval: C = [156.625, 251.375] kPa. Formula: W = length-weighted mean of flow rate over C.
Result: 7.87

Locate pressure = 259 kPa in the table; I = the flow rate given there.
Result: 9.823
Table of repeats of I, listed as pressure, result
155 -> 7.195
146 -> 6.145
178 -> 6.134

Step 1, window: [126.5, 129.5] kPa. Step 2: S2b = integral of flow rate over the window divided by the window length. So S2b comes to 5.18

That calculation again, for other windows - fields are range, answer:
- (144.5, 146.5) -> 6.11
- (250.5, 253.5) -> 9.76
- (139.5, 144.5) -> 6.04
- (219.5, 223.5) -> 8.81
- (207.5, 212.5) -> 9.14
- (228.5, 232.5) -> 9.05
